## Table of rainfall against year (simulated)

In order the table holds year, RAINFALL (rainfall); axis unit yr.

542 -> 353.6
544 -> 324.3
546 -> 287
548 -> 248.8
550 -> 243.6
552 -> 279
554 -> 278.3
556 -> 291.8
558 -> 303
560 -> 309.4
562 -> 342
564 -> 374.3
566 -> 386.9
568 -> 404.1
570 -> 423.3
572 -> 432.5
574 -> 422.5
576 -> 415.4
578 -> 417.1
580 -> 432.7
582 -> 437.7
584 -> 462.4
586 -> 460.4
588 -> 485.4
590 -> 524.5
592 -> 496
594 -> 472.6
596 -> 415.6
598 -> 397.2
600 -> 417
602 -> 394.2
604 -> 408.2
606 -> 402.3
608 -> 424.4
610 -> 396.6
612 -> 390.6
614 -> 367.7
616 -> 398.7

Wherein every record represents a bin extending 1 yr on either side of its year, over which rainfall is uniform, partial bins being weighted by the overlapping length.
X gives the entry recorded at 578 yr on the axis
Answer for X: 417.1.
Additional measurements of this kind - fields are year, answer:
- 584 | 462.4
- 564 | 374.3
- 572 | 432.5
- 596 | 415.6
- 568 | 404.1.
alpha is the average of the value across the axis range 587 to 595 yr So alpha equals 495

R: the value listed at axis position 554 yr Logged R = 278.3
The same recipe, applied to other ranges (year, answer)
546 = 287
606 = 402.3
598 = 397.2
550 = 243.6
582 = 437.7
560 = 309.4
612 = 390.6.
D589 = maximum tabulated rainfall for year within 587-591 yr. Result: 524.5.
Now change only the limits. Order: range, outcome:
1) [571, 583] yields 437.7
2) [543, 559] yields 324.3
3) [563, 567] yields 386.9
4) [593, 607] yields 472.6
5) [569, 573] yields 432.5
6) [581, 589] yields 485.4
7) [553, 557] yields 291.8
